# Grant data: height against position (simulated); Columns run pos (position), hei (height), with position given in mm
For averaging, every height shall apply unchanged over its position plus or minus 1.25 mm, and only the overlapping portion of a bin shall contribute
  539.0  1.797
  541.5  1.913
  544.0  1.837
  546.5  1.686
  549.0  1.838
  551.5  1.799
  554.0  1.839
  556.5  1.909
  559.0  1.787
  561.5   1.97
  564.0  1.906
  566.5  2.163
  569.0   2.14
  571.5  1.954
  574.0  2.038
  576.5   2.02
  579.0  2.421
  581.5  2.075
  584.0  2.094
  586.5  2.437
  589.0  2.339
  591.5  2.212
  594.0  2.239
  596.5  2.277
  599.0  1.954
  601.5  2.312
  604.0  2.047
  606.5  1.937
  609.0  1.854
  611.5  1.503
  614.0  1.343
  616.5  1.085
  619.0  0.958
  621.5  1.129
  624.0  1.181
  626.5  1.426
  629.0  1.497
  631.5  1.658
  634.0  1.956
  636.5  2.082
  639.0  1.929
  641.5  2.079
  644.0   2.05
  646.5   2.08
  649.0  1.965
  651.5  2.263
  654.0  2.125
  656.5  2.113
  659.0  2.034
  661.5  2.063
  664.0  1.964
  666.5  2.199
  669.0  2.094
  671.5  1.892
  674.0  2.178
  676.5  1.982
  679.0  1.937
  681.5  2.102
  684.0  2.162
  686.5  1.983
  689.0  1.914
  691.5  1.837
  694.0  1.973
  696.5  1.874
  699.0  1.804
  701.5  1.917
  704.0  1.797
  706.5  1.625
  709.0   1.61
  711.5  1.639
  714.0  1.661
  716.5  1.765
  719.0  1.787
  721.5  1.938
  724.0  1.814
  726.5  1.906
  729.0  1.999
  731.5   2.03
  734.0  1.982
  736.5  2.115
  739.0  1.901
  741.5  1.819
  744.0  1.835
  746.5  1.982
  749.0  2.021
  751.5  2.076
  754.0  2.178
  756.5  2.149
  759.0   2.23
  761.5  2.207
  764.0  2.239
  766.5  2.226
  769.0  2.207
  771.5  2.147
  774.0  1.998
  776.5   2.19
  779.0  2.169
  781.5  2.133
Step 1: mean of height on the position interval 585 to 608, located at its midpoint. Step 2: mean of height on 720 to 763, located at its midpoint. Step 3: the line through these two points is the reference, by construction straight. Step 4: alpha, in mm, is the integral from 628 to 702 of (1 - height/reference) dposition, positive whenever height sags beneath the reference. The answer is 3.9 mm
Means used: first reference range 2.19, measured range 1.99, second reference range 2.01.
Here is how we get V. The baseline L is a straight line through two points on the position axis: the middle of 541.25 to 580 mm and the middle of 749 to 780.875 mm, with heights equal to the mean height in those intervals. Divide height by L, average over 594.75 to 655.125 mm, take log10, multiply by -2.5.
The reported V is 0.13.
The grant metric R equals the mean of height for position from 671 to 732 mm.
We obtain 1.88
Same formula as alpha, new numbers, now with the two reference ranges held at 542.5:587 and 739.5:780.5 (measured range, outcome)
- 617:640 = 5.78 mm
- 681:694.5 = 0.45 mm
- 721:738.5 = 0.97 mm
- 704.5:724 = 3.27 mm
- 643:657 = -0.43 mm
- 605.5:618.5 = 3.30 mm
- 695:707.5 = 1.55 mm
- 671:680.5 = 0.20 mm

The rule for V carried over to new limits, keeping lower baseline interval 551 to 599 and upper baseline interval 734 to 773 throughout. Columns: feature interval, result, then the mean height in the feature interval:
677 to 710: 0.11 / 1.89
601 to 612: 0.08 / 1.93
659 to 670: 0.01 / 2.07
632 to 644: 0.05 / 1.99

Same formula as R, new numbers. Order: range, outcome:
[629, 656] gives 2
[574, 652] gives 1.88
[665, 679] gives 2.06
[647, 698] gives 2.03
